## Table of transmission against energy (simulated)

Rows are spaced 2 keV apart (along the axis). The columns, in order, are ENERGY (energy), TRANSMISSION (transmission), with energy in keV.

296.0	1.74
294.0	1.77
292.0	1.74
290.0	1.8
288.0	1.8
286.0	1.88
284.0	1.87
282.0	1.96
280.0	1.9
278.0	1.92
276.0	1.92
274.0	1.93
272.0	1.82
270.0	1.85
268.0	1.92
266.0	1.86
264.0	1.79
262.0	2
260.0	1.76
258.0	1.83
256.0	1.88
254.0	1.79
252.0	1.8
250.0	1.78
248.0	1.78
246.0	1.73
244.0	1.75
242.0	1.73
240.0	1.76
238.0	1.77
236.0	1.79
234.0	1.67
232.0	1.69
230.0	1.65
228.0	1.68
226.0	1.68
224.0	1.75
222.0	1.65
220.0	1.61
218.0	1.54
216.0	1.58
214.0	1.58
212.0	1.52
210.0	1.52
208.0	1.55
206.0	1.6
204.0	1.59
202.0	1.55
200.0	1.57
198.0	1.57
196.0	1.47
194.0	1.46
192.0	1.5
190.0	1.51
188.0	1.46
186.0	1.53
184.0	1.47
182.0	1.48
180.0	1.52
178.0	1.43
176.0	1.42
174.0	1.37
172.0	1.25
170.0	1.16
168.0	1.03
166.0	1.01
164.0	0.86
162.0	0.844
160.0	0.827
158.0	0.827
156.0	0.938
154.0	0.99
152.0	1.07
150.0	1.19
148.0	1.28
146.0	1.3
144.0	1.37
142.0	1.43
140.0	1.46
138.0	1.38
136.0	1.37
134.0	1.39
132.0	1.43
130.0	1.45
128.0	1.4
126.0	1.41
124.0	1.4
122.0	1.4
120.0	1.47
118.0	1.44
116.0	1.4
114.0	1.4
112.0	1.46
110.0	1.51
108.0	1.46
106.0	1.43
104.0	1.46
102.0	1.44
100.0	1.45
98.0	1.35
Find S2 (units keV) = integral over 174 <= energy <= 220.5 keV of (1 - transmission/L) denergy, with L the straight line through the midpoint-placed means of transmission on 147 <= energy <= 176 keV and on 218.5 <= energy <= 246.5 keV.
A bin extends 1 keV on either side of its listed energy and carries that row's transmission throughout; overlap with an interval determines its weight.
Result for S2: -4.8 keV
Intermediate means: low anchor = 1.06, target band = 1.52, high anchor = 1.7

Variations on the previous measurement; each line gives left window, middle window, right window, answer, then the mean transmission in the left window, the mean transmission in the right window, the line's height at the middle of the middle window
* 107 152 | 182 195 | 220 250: 0.7 keV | 1.39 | 1.72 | 1.57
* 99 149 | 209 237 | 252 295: 1.2 keV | 1.42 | 1.86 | 1.71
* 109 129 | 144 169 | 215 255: 8.1 keV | 1.43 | 1.71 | 1.52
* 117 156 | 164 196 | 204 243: 2.9 keV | 1.34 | 1.65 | 1.49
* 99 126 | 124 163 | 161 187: 3.4 keV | 1.44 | 1.26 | 1.35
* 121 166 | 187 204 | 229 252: -0.2 keV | 1.22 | 1.74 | 1.5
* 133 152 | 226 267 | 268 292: -0.7 keV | 1.34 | 1.87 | 1.74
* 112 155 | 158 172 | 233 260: 4.8 keV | 1.36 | 1.77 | 1.47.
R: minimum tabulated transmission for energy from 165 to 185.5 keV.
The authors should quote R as 1.01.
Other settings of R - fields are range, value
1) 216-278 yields 1.54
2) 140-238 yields 0.827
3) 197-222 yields 1.52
